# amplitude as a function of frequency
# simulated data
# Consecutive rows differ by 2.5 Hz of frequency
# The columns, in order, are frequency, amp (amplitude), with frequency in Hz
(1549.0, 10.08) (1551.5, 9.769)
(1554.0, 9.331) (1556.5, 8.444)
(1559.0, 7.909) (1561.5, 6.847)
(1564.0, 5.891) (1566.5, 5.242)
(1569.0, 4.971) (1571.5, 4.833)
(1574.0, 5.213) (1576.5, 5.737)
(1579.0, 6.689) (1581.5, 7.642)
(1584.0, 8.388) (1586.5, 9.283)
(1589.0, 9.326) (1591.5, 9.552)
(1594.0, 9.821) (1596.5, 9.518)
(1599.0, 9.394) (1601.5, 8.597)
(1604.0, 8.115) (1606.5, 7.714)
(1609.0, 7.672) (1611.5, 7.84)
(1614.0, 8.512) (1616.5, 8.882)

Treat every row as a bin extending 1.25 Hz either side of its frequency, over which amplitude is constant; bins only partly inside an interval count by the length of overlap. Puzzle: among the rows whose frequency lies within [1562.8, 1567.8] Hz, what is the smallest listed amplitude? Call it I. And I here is 5.242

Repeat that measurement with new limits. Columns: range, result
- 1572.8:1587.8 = 5.213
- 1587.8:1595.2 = 9.326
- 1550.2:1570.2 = 4.971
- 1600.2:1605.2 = 8.115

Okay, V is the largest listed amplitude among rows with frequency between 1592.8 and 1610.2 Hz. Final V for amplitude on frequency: 9.821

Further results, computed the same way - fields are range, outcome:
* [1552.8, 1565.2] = 9.331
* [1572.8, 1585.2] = 8.388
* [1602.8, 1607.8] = 8.115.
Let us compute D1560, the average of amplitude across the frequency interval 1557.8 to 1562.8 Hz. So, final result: 7.36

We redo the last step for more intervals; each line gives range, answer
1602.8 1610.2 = 7.83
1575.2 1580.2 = 6.2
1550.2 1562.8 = 8.46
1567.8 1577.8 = 5.2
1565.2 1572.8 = 5.02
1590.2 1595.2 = 9.68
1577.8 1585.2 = 7.57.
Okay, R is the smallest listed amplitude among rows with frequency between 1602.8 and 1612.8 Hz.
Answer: 7.672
